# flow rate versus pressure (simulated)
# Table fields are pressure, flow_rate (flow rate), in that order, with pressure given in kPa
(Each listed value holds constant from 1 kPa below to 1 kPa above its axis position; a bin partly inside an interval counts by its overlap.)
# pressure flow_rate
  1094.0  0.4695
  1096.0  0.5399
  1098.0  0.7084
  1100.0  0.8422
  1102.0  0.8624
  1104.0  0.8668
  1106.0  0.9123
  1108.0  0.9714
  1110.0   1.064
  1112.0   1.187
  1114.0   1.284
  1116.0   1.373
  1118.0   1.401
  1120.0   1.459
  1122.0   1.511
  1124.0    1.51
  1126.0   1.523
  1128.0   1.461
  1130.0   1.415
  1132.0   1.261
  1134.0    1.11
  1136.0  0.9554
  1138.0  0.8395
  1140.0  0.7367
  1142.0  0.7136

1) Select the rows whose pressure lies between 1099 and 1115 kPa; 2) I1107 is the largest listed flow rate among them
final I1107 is 1.284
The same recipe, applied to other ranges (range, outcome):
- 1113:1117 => 1.373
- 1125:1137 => 1.523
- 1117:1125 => 1.511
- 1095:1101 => 0.8422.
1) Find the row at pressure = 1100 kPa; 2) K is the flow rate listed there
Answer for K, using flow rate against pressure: 0.8422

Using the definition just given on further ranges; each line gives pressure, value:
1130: 1.415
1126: 1.523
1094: 0.4695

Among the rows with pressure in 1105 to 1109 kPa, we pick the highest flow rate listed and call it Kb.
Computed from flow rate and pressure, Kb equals 0.9714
